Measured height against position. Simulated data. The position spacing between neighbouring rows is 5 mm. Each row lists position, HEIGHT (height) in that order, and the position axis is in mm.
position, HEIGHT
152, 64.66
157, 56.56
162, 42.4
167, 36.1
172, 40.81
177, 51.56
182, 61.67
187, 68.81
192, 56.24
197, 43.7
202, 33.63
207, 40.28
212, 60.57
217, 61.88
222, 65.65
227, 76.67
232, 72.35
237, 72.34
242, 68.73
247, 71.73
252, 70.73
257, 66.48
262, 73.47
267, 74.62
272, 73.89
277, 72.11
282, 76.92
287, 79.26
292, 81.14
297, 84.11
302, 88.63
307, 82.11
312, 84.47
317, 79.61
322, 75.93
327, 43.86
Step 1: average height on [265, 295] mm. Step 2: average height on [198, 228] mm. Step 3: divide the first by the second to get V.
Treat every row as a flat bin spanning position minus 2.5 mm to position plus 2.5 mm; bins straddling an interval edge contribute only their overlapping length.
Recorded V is 1.4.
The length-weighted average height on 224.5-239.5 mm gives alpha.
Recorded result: 73.8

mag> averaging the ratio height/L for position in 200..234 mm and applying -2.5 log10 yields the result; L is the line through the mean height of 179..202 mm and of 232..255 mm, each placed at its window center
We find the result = 0.08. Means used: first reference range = 54.9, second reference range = 70.9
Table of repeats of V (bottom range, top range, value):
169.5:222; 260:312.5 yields 1.50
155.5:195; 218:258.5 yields 1.37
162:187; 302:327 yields 1.58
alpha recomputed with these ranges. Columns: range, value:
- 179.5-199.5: 57.6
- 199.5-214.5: 44.8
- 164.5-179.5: 42.8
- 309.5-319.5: 82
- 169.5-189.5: 55.7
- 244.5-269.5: 71.4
